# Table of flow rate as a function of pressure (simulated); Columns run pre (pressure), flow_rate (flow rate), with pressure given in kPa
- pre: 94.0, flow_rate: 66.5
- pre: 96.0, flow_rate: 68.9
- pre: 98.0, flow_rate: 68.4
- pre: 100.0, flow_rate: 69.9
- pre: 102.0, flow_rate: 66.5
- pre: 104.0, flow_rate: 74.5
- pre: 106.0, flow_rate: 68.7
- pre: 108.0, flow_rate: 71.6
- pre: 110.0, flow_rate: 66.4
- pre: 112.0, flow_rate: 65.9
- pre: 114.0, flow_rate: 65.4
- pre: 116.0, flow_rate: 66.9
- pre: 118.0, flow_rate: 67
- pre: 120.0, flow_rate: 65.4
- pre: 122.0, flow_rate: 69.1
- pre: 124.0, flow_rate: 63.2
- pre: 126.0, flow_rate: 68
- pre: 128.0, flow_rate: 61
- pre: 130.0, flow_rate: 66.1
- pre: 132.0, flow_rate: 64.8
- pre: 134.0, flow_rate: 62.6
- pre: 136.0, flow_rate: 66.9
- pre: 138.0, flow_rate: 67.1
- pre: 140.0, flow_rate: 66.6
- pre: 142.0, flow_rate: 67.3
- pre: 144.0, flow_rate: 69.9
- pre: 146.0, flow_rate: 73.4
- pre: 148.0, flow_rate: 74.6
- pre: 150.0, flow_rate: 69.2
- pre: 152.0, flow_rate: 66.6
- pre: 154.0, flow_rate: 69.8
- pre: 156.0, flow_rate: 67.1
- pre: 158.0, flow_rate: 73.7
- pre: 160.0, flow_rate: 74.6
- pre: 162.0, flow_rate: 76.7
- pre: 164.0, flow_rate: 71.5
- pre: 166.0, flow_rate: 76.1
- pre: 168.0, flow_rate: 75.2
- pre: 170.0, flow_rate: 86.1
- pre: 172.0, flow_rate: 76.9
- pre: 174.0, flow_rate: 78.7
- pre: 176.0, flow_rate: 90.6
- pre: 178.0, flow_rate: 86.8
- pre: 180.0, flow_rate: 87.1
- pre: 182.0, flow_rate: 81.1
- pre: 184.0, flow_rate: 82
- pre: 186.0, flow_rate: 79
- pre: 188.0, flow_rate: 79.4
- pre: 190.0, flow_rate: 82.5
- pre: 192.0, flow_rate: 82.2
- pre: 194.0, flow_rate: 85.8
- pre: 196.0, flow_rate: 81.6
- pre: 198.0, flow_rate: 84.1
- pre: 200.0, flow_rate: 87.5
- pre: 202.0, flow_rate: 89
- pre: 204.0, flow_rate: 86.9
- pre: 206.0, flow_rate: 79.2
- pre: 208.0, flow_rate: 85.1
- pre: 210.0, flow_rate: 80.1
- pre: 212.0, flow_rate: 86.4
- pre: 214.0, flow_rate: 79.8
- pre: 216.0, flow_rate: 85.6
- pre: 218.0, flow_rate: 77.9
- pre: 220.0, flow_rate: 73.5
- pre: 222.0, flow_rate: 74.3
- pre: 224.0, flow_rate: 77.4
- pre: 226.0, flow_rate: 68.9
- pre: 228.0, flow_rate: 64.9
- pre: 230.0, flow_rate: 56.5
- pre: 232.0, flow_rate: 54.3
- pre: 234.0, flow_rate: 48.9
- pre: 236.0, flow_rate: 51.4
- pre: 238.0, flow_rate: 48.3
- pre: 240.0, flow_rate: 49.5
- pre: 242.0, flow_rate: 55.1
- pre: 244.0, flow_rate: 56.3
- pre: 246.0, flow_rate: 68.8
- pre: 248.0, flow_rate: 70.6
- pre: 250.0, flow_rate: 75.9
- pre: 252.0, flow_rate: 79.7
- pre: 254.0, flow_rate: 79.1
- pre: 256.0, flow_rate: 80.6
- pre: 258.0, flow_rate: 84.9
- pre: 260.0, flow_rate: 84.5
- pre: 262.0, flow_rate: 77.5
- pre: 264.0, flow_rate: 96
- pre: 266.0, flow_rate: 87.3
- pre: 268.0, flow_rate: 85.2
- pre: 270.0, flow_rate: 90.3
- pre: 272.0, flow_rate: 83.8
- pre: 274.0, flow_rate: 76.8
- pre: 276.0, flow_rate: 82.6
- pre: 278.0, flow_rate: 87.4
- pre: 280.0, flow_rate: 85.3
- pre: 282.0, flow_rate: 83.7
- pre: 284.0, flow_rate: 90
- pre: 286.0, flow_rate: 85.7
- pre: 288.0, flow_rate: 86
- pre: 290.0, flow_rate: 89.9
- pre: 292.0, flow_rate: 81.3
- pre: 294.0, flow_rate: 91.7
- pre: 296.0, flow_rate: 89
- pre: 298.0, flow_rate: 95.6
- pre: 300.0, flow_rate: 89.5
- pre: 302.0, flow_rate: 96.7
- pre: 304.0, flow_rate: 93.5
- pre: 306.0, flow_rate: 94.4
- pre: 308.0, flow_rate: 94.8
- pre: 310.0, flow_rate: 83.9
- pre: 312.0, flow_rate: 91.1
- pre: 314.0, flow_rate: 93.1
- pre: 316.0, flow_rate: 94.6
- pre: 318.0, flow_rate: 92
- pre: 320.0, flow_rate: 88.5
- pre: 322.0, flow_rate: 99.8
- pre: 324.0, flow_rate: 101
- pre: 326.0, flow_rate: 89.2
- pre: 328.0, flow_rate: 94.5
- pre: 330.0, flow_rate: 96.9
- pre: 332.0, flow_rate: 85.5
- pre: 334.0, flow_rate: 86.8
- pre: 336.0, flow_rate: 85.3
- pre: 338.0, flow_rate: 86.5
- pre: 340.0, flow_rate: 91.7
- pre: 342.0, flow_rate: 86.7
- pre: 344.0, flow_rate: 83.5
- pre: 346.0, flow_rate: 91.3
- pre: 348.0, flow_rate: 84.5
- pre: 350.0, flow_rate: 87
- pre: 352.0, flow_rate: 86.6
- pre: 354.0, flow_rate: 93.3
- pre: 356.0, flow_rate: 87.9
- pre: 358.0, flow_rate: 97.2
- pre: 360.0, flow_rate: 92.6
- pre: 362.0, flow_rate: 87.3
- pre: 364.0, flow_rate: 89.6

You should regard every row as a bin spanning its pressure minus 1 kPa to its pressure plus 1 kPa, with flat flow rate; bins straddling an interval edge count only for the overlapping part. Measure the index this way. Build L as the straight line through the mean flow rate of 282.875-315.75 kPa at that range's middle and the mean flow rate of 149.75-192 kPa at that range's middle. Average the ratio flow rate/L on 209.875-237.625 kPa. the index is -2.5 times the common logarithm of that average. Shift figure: 0.20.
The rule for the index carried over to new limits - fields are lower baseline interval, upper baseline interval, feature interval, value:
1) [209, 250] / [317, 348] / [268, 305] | -0.10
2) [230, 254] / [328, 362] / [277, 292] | -0.19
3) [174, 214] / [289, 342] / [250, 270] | 0.05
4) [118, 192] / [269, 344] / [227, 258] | 0.29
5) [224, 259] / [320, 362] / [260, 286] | -0.17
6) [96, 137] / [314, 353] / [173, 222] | -0.10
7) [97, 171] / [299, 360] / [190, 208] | -0.11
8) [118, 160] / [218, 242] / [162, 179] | -0.22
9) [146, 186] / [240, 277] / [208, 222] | -0.04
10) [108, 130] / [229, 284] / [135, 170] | -0.05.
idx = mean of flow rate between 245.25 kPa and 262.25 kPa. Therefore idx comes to 78.1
